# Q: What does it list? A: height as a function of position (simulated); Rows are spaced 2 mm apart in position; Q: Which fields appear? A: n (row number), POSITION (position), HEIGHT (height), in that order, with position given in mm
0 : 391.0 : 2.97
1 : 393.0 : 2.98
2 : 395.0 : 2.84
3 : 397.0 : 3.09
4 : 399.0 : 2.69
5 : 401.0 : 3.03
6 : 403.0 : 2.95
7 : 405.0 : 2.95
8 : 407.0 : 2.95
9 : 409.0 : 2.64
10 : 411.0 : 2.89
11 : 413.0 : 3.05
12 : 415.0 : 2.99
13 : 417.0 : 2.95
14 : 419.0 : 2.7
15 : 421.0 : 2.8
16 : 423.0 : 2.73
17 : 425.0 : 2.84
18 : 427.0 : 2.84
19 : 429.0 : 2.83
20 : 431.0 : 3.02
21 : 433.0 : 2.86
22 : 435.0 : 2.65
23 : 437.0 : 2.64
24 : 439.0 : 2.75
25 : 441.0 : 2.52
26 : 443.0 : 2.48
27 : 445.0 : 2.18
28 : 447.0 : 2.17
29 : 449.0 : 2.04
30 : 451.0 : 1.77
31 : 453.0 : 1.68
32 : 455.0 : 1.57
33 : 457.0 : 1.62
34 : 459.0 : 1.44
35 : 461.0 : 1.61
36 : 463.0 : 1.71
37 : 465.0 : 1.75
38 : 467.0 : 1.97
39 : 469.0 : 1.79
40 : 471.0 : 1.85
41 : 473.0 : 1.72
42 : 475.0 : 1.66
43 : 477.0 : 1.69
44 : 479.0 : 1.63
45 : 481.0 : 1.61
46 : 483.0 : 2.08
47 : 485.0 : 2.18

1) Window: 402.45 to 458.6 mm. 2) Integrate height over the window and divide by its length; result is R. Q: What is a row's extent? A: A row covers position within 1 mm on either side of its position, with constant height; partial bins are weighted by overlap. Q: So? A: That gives 2.56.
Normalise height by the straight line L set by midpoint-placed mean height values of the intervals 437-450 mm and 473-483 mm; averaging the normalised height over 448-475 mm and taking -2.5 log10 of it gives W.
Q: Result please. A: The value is 0.16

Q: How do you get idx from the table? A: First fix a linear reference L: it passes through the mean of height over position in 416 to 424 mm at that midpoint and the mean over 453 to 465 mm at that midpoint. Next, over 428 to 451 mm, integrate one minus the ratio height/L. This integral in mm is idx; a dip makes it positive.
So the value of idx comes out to -3.3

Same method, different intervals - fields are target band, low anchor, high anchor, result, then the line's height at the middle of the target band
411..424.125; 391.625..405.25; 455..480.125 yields -1.4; 2.59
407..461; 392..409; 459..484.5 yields -2.0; 2.37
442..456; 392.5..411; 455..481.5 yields 0.5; 2.04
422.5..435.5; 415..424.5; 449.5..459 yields -1.7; 2.51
